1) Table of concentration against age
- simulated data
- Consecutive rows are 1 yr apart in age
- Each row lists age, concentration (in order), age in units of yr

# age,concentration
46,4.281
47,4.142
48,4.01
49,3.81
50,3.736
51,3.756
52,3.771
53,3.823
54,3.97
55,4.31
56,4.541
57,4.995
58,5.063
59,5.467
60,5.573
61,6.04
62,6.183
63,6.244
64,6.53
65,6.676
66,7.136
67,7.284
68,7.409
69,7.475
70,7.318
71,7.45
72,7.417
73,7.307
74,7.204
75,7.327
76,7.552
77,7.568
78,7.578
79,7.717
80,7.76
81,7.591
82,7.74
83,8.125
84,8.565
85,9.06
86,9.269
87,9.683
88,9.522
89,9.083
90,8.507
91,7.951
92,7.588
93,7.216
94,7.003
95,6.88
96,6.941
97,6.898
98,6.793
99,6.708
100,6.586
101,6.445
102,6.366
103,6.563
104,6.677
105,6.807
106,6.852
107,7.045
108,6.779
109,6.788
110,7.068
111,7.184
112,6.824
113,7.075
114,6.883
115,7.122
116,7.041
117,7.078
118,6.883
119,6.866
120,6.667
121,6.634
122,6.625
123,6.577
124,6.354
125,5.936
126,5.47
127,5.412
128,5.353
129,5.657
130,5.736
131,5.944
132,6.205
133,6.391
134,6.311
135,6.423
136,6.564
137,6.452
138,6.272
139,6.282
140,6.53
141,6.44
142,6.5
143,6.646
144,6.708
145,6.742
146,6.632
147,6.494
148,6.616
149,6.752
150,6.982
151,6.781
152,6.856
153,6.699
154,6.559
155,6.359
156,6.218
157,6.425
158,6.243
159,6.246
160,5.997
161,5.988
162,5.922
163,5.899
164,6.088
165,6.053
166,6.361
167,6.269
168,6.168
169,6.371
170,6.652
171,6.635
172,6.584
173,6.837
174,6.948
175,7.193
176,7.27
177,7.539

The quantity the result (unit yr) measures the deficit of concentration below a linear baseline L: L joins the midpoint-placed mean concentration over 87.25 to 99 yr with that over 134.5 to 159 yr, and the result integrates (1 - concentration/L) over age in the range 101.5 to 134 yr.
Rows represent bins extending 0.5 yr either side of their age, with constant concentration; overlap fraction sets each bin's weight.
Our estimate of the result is 2.9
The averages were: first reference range 7.67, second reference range 6.54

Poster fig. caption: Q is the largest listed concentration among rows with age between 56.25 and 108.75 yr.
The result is 9.683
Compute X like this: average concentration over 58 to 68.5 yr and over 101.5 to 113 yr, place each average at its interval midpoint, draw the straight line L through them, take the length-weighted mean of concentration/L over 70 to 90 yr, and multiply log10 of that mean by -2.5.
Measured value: -0.23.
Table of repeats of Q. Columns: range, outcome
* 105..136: 7.184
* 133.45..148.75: 6.742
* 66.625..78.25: 7.578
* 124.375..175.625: 7.193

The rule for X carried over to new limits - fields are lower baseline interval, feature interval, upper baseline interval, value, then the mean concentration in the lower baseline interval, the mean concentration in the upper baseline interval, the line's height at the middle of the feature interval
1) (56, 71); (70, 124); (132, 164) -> -0.15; 6.36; 6.44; 6.39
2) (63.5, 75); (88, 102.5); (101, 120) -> -0.04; 7.21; 6.87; 6.99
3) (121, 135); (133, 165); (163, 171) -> -0.05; 6.04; 6.28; 6.17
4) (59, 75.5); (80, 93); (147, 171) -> -0.24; 6.87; 6.38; 6.76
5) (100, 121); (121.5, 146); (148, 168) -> 0.06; 6.84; 6.35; 6.6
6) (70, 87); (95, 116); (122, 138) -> 0.01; 7.87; 6.08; 6.93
